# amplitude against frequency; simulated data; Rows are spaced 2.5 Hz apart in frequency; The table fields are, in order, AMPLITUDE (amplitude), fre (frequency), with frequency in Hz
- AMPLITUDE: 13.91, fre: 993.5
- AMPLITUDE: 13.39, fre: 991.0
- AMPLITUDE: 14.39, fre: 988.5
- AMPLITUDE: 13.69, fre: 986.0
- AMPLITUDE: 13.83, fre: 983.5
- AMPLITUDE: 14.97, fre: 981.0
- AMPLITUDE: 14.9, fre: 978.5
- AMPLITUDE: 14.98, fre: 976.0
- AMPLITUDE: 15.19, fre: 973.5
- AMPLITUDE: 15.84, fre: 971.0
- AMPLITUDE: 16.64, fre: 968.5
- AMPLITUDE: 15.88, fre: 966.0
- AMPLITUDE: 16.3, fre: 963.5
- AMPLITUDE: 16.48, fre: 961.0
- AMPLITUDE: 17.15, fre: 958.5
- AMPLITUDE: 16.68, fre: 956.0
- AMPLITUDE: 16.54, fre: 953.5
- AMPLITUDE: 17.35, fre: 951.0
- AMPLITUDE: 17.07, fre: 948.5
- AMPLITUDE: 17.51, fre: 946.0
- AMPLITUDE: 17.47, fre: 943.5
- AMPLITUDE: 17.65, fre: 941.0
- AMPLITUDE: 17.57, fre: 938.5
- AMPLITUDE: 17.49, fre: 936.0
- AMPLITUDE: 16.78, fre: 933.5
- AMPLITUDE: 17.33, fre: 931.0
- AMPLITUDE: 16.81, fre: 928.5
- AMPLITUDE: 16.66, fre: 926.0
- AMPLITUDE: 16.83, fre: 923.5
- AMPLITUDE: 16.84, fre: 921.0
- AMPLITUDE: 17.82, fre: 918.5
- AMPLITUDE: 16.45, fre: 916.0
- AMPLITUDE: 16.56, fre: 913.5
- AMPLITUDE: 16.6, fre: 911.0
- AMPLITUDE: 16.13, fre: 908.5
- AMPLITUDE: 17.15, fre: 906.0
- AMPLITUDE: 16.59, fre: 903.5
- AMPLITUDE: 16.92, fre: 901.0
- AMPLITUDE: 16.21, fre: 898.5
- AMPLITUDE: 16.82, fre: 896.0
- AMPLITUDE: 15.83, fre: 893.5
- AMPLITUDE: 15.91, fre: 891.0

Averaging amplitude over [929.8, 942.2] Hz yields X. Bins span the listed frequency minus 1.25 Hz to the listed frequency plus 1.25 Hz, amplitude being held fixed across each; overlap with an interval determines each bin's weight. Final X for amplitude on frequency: 17.4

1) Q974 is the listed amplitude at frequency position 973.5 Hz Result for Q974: 15.19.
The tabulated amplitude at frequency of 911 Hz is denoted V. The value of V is 16.6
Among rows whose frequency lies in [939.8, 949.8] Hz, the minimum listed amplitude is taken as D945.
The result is 17.07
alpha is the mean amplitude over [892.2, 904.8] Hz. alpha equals 16.5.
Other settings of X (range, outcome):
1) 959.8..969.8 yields 16.3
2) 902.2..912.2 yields 16.6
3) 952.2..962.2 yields 16.7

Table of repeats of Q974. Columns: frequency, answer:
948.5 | 17.07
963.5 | 16.3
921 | 16.84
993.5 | 13.91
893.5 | 15.83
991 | 13.39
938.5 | 17.57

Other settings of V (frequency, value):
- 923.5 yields 16.83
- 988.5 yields 14.39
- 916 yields 16.45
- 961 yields 16.48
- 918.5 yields 17.82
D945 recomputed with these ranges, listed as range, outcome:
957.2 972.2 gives 15.84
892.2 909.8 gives 15.83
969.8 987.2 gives 13.69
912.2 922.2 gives 16.45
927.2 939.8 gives 16.78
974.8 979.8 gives 14.9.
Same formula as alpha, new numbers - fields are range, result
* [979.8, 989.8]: 14.2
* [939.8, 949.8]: 17.4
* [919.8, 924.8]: 16.8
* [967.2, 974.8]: 15.9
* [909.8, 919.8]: 16.9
